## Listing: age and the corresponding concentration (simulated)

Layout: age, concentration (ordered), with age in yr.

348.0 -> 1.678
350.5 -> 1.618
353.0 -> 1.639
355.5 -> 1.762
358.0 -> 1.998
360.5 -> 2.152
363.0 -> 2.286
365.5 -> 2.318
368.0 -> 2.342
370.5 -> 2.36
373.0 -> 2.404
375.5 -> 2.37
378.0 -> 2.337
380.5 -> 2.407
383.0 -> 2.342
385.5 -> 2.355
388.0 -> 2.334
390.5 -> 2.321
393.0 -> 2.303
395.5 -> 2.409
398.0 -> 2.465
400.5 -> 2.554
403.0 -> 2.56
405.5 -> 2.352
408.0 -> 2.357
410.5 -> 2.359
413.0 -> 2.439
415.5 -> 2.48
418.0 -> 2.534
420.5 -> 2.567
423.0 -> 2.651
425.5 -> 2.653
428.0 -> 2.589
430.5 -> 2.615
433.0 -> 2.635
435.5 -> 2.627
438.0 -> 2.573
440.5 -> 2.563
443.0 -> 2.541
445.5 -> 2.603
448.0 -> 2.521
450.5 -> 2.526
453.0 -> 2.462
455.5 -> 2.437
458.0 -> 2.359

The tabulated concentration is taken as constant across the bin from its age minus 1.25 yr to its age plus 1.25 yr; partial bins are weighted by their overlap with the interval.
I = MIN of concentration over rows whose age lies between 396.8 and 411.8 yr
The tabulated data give 2.352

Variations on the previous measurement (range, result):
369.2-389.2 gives 2.334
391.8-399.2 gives 2.303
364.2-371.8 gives 2.318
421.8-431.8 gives 2.589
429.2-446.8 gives 2.541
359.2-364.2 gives 2.152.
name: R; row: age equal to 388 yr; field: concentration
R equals 2.334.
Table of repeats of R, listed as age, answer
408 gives 2.357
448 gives 2.521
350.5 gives 1.618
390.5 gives 2.321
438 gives 2.573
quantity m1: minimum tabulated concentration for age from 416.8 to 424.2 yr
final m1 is 2.534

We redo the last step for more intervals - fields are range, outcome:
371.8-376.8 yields 2.37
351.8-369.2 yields 1.639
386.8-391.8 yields 2.321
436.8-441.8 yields 2.563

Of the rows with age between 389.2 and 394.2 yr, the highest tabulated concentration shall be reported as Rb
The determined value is 2.321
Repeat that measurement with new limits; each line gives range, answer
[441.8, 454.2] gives 2.603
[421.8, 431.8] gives 2.653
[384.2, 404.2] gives 2.56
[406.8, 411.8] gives 2.359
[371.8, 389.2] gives 2.407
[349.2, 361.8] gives 2.152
